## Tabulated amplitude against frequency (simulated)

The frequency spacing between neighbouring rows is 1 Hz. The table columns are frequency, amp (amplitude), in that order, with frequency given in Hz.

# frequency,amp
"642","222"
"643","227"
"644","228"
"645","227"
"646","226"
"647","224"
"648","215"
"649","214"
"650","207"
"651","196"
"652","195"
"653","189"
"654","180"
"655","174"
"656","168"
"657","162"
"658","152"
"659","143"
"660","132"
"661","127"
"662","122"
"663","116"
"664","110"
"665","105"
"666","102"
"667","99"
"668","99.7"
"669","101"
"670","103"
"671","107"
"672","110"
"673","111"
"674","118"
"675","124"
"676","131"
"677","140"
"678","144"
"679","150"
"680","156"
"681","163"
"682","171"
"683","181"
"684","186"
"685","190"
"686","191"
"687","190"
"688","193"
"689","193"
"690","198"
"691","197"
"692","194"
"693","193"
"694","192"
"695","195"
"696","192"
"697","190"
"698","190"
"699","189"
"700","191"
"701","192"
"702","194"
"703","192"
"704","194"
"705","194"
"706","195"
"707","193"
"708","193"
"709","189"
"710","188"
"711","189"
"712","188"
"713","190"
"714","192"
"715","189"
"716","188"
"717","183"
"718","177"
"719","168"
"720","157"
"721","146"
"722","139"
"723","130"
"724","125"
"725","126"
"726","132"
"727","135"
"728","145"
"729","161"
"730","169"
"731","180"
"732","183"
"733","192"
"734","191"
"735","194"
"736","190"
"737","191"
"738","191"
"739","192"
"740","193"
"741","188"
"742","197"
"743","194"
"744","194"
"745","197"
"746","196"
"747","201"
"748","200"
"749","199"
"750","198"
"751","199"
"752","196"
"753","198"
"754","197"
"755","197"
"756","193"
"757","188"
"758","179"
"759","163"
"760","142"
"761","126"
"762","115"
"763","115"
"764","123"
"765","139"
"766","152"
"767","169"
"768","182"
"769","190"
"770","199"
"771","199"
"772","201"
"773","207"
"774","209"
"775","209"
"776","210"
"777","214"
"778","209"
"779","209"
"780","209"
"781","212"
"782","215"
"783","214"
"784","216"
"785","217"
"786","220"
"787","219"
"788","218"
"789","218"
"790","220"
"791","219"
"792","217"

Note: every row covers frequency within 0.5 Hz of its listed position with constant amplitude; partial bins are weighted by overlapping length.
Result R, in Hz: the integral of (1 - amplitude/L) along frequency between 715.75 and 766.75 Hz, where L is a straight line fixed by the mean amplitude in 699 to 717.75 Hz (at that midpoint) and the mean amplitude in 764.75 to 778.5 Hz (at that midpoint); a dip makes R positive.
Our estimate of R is 5.34 Hz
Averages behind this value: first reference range 191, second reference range 193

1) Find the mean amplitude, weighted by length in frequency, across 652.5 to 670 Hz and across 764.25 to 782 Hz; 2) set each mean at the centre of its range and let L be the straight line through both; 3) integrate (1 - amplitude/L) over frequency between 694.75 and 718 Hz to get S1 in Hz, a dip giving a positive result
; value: -4.8 Hz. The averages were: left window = 133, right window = 195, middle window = 191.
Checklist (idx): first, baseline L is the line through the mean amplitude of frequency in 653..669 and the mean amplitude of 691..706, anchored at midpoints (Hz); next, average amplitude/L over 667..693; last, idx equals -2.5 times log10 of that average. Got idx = 0.08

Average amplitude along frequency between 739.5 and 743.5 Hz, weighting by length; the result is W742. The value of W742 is 193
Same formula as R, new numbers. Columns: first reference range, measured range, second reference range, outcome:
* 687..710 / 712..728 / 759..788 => 2.7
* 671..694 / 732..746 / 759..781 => -1.6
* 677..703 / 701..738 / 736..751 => 2.9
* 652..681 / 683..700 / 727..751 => -4.5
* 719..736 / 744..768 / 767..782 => 1.4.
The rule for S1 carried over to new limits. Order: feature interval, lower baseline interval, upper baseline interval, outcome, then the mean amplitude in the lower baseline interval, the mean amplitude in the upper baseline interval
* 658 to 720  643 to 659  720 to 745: 6.4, 196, 170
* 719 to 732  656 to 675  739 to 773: 1.0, 119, 180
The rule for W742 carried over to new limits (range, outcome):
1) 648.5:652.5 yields 203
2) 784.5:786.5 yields 218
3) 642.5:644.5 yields 228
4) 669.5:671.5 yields 105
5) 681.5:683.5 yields 176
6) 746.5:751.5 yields 199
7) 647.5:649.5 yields 214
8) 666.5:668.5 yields 99.3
